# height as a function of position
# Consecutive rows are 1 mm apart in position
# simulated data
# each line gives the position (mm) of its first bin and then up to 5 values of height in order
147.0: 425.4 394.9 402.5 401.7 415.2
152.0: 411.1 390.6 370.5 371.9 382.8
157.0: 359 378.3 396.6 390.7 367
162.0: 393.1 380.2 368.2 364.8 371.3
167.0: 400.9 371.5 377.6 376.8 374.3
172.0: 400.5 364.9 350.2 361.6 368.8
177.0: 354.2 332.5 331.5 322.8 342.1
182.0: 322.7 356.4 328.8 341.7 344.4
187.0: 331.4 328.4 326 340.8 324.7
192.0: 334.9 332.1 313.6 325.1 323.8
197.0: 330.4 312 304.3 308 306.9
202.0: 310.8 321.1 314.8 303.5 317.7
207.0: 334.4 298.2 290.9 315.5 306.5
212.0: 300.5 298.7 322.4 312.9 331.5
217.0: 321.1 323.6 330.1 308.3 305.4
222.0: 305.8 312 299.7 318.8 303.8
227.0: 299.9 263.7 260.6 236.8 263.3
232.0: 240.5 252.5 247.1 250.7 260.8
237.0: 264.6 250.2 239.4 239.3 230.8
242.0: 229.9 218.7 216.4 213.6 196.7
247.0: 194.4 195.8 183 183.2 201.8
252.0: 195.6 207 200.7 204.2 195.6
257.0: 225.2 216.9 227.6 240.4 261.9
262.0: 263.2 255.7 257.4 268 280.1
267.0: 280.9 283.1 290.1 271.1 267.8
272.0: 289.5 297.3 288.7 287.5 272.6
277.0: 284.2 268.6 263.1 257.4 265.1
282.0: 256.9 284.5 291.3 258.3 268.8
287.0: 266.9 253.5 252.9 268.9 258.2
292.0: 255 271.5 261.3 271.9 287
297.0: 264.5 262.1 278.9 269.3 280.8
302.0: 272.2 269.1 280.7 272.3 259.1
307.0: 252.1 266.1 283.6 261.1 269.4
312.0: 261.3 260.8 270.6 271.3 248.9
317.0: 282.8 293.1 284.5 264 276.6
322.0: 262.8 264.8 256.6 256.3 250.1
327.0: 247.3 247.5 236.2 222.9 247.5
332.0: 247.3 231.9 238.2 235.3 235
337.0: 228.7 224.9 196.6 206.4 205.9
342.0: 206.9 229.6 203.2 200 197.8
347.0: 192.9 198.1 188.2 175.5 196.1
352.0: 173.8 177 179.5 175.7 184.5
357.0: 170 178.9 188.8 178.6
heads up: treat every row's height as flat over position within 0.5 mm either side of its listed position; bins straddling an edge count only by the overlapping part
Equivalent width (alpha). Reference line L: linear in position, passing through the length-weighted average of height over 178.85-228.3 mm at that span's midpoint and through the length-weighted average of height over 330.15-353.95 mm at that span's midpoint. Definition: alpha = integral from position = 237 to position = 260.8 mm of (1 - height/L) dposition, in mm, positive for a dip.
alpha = 5.7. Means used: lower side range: 318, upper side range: 210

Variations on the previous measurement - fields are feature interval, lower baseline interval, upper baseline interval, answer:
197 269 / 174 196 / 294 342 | 9.59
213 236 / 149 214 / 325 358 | 1.48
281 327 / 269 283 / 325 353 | -3.43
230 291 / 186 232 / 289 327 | 8.49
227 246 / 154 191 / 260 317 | 4.10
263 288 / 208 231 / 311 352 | -0.49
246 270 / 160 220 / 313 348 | 4.82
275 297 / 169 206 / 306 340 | 0.62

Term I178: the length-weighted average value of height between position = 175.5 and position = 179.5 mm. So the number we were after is 347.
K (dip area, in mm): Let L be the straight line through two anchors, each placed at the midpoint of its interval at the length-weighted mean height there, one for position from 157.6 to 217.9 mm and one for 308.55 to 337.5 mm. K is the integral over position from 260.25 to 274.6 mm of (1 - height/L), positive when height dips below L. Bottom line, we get 0.77 mm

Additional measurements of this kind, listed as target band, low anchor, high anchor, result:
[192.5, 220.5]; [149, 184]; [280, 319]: 2.1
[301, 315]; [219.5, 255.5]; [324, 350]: -2.4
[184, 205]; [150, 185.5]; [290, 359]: 1.4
